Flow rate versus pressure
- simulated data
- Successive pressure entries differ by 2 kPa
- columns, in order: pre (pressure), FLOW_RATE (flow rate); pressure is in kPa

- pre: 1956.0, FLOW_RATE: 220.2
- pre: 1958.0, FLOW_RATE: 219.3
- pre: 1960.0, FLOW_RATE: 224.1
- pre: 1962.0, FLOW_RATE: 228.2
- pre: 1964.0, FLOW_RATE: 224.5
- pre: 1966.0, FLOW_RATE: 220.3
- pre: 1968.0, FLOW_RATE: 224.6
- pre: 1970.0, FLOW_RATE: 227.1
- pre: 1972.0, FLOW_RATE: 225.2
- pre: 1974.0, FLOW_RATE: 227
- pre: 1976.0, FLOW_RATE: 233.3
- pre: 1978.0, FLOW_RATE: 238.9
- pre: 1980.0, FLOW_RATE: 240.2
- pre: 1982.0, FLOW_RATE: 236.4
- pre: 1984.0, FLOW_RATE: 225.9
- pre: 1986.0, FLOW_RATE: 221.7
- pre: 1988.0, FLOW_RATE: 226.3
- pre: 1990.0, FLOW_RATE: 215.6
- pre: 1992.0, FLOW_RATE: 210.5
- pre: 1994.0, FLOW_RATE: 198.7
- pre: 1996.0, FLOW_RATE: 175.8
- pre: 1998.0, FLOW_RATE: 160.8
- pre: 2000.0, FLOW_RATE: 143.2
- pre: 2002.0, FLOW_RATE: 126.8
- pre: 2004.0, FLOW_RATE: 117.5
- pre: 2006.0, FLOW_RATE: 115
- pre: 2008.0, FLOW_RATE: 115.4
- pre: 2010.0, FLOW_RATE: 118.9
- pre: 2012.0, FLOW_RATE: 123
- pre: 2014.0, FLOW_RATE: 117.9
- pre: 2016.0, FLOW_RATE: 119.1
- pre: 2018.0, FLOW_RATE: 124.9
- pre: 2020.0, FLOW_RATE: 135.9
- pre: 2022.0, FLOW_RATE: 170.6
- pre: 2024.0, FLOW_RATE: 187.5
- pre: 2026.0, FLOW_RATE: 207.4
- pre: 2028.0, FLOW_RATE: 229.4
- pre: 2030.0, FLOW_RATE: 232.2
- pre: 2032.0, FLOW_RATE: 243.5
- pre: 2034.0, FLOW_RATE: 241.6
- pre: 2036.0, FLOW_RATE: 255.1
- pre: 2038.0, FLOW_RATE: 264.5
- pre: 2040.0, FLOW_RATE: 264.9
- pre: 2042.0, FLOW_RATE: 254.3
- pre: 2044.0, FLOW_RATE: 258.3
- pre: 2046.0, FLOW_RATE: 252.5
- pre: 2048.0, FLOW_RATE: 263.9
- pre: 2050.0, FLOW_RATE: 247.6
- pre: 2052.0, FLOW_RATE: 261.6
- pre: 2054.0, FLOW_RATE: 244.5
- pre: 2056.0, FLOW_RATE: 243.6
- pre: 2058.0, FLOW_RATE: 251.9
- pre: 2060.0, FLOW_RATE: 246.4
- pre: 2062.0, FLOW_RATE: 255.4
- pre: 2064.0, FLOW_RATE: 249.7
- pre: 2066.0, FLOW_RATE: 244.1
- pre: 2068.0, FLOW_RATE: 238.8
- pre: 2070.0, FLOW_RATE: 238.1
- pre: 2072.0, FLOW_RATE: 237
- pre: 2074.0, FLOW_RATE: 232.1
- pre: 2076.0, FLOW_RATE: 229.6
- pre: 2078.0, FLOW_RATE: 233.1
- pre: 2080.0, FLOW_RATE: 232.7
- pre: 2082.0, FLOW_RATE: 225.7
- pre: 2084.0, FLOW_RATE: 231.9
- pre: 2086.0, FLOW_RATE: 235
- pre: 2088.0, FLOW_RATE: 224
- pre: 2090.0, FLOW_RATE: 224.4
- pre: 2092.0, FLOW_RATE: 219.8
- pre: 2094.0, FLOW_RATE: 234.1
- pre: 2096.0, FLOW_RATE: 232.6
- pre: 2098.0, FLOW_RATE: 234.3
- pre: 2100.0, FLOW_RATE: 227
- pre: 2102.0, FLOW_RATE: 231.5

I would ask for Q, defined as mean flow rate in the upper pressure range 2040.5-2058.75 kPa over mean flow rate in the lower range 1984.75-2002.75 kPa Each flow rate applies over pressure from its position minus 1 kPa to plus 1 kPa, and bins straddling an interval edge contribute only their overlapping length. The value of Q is 1.3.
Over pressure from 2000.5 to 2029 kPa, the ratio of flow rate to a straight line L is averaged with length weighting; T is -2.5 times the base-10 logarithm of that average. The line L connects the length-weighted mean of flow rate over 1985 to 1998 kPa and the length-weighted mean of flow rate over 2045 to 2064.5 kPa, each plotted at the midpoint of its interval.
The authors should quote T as 0.48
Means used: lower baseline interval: 204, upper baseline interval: 252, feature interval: 144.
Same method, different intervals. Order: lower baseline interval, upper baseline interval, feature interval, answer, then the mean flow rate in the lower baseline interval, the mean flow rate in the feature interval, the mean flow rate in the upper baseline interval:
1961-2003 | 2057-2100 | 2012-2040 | 0.15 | 211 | 195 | 236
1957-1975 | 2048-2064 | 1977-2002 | 0.13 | 224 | 205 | 251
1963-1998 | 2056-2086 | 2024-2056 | -0.06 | 220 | 246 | 239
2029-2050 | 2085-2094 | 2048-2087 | -0.01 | 253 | 242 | 227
